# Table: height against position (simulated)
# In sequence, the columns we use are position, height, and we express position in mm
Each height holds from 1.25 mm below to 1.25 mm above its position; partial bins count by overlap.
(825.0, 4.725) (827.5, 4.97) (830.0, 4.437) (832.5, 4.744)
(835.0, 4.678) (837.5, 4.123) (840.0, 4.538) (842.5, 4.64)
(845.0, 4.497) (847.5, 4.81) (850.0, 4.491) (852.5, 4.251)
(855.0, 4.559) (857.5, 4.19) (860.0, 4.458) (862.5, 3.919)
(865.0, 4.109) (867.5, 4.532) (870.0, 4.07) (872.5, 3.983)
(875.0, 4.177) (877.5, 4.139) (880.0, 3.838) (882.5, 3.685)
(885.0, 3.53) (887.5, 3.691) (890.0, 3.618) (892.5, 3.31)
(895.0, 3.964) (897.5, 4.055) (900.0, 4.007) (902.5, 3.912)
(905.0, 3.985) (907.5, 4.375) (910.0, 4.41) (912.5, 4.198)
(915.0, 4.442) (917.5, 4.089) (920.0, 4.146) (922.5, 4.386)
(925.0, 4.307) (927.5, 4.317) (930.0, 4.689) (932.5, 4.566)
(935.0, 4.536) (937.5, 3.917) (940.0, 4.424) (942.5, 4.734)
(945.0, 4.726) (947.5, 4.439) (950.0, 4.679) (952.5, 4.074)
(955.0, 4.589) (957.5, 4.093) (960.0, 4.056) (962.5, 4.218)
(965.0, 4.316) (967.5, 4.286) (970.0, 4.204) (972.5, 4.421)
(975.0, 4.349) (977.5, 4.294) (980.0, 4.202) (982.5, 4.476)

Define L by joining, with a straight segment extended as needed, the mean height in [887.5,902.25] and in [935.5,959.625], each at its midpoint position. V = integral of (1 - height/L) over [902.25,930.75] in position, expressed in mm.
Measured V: -1.7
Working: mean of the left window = 3.79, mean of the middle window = 4.28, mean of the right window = 4.4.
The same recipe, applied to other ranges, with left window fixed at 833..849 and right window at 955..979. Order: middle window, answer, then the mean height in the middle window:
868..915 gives 5.0 mm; 3.96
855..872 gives 1.0 mm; 4.23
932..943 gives -0.2 mm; 4.41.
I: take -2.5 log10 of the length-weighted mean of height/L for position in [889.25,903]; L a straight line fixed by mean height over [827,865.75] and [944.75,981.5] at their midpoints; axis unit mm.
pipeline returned 0.155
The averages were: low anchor 4.46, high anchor 4.32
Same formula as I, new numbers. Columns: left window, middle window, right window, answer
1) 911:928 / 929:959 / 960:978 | -0.044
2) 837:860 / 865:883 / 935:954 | 0.096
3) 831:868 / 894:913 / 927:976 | 0.075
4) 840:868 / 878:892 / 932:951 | 0.204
